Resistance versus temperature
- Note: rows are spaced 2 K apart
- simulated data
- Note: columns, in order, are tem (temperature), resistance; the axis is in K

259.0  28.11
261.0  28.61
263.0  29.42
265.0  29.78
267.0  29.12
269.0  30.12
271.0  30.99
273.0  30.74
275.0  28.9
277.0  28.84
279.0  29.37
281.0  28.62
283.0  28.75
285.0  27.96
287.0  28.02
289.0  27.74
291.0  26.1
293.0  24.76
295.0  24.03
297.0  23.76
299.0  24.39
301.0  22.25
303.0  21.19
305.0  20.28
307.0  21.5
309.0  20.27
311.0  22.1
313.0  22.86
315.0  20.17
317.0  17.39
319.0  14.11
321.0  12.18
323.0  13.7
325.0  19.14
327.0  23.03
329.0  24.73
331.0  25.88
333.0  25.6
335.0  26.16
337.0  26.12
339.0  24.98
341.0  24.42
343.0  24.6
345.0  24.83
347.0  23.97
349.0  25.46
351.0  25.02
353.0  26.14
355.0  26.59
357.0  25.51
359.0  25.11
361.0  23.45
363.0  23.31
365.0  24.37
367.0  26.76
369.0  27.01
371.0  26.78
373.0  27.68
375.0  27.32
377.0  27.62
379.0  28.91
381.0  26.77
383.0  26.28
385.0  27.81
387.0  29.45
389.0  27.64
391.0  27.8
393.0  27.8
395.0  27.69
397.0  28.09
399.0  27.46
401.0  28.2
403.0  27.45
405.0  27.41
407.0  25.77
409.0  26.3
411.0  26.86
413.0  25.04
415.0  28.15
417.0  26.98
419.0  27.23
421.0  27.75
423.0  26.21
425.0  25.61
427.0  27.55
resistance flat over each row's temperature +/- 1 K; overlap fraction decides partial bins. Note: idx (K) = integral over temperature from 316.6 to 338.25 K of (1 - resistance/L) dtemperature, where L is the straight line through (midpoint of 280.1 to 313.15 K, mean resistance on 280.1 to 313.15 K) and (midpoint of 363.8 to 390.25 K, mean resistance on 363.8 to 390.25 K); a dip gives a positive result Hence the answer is 4.0 K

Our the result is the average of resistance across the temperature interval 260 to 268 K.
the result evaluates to 29.2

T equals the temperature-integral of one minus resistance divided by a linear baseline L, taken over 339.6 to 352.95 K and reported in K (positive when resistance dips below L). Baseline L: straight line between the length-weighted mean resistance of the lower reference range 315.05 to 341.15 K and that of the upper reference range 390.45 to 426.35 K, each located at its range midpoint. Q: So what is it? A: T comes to -1.36 K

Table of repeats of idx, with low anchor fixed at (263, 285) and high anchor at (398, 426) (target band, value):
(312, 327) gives 5.84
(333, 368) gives 3.63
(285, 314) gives 5.32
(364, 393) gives 0.20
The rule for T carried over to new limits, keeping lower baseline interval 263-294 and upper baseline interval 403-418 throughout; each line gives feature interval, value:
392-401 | -0.30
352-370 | 1.36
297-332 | 9.63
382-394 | -0.34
